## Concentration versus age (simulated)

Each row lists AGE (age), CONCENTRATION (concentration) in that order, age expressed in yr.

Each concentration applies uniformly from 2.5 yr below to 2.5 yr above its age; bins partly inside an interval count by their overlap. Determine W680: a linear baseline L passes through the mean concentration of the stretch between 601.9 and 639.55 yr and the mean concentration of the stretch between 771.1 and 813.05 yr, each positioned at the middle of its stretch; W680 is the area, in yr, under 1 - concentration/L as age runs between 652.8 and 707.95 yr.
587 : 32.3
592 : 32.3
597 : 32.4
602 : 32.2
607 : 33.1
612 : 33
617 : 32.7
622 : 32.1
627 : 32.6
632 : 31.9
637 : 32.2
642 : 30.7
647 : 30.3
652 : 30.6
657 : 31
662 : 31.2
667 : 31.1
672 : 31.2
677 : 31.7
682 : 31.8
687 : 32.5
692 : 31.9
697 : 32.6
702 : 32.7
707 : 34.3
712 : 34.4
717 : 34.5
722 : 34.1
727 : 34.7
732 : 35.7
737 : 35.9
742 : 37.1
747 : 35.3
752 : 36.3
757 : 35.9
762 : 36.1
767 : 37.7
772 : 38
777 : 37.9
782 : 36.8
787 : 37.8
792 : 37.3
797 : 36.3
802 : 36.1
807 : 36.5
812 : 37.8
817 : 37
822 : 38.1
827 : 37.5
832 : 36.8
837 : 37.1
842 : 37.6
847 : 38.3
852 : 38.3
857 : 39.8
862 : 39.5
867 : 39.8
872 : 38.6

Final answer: 3.6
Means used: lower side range 32.5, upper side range 37.1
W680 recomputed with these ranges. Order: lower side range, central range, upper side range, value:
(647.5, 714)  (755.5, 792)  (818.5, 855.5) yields -1.9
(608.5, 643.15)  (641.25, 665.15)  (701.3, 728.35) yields 1.5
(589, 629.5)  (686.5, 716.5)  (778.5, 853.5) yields 1.3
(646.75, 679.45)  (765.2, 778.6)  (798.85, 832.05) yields -0.9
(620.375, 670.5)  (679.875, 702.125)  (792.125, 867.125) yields 0.4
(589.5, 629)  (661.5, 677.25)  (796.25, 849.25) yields 1.2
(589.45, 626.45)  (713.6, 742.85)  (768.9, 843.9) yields 0.2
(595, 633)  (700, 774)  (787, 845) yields -0.4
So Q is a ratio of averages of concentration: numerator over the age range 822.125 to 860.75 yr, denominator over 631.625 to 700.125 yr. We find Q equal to 1.2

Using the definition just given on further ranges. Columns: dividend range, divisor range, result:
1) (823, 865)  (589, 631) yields 1.17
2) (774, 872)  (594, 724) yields 1.17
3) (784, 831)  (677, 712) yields 1.14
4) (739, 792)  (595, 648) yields 1.15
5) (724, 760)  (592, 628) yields 1.10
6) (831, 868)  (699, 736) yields 1.12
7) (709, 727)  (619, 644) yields 1.08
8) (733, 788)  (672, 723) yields 1.12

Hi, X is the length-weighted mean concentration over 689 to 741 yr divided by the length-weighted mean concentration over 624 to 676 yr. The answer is 1.1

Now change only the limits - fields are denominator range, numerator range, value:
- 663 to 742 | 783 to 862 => 1.13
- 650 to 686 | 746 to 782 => 1.18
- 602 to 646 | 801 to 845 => 1.16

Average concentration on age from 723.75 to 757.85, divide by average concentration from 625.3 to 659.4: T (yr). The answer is 1.14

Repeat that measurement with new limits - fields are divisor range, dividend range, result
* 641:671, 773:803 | 1.20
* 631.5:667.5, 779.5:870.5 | 1.21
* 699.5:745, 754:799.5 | 1.06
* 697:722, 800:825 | 1.10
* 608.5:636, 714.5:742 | 1.08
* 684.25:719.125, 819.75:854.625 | 1.13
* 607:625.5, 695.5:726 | 1.04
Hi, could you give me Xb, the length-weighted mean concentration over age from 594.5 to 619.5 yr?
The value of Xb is 32.7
